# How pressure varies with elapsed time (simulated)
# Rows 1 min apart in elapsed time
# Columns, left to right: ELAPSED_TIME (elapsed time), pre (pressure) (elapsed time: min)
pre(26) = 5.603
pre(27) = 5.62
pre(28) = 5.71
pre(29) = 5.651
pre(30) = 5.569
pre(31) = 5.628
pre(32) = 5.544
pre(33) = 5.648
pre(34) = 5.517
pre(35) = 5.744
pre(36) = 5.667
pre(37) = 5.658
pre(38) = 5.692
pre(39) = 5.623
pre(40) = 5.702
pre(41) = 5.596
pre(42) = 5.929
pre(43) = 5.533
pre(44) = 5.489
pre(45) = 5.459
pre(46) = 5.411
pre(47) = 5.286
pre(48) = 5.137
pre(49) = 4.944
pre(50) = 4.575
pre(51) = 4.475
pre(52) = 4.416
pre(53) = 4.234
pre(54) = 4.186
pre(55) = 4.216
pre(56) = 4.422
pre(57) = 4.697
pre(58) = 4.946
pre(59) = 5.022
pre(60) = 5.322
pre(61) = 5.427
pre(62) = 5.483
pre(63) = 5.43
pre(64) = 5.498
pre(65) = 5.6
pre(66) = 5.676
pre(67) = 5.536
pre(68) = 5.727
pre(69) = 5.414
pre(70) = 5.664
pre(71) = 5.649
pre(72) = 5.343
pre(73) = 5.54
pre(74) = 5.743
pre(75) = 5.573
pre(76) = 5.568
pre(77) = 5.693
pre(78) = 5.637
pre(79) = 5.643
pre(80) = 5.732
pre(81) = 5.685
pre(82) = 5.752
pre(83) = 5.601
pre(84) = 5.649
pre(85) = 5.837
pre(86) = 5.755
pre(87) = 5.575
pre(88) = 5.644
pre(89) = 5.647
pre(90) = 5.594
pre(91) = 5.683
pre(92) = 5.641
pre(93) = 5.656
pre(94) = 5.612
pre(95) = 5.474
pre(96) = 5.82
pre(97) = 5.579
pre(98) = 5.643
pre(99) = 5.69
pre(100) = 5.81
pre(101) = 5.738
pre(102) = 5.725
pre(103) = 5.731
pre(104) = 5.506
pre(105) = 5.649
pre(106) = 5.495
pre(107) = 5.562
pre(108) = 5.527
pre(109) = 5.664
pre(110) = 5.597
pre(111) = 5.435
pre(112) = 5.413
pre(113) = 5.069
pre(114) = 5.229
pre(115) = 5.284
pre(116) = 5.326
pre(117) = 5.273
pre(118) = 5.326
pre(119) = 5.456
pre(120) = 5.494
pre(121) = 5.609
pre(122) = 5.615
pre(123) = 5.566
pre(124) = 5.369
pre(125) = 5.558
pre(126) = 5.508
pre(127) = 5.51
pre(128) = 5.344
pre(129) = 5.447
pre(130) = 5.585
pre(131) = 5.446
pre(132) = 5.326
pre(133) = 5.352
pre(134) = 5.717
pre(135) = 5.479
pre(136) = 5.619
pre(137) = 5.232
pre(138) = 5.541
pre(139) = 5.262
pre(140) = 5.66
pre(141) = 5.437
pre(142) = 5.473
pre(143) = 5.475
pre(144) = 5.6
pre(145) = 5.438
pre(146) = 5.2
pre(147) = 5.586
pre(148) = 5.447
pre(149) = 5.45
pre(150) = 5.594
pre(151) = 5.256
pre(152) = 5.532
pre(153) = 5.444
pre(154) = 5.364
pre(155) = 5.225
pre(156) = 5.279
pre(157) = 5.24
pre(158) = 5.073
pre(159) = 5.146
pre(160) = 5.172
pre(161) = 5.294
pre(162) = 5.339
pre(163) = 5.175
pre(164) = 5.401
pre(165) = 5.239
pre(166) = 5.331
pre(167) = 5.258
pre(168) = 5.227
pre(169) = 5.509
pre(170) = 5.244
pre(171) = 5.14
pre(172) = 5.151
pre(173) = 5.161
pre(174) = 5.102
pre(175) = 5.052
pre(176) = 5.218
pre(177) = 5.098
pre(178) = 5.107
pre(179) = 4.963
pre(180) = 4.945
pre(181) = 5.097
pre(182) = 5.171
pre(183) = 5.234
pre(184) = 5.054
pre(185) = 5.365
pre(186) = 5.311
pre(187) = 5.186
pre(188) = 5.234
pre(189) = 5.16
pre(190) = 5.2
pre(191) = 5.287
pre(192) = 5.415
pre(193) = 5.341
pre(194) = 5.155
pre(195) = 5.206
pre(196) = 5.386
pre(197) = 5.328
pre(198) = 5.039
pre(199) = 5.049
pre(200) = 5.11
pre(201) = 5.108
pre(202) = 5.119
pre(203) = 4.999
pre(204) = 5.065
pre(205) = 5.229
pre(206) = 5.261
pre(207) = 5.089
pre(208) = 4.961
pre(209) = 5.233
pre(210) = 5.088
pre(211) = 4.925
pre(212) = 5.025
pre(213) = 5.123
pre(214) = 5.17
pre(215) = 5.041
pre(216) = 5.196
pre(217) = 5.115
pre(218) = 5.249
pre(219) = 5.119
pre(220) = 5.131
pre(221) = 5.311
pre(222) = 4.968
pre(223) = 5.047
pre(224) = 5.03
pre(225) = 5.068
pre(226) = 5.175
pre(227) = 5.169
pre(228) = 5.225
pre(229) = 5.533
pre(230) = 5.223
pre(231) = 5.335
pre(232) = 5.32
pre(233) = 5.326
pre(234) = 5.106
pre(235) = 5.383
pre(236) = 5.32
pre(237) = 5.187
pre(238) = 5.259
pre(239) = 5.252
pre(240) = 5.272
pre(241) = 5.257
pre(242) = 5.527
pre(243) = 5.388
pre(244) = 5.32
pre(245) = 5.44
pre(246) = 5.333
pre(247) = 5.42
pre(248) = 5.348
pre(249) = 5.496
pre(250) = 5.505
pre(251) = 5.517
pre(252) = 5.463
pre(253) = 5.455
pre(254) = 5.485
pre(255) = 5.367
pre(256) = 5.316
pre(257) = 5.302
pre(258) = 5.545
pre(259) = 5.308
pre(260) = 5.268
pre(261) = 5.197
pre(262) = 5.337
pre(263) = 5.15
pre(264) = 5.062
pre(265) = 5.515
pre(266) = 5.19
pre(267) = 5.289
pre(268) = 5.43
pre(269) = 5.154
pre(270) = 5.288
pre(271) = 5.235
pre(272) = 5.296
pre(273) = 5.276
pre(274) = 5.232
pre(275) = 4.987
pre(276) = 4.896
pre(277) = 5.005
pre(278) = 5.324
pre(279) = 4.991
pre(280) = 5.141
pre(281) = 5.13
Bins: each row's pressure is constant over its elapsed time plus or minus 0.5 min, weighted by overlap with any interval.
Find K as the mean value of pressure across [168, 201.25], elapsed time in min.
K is 5.19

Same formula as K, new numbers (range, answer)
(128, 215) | 5.26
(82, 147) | 5.53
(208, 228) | 5.11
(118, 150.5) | 5.48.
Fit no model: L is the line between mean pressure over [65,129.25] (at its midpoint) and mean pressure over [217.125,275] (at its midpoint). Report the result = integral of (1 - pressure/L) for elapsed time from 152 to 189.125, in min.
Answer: 1.5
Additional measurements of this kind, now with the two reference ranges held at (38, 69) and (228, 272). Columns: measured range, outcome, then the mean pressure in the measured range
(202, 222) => 0.70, 5.12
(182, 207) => 0.43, 5.2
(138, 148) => -0.41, 5.46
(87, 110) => -1.87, 5.64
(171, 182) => 0.38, 5.1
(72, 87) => -1.32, 5.66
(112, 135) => -0.85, 5.43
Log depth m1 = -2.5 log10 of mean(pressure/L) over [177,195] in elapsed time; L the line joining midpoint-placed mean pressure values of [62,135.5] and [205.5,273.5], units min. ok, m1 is 0.04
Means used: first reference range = 5.56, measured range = 5.19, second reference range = 5.26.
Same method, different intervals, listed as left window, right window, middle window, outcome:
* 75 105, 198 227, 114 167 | 0.006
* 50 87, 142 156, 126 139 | -0.011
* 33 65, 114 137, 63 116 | -0.052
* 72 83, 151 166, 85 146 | -0.011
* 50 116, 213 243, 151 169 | 0.007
